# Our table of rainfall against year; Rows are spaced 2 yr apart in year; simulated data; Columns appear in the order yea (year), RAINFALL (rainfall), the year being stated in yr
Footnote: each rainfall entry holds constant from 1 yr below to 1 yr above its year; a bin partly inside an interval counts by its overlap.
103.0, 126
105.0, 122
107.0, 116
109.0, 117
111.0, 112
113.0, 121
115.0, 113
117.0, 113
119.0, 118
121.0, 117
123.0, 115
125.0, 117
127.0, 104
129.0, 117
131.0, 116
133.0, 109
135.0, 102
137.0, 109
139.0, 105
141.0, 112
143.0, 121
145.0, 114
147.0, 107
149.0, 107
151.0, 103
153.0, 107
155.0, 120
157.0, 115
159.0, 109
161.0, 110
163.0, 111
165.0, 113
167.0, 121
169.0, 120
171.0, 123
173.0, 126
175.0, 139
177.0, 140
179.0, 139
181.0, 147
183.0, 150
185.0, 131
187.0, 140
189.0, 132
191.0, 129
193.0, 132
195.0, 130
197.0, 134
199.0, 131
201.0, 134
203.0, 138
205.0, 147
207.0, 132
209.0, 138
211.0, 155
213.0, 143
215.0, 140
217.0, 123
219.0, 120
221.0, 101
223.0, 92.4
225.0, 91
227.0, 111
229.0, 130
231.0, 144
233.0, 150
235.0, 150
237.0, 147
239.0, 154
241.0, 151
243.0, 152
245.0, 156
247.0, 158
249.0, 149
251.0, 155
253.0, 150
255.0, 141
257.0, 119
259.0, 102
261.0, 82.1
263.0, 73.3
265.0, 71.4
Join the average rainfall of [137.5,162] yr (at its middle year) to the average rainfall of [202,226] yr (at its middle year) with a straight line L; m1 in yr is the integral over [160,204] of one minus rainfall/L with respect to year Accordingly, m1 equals -4.3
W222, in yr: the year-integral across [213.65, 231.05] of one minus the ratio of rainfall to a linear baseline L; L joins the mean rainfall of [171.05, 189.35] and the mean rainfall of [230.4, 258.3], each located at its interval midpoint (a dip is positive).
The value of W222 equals 3.42 yr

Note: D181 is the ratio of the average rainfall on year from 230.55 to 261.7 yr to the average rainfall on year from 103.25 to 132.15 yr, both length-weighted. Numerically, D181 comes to 1.22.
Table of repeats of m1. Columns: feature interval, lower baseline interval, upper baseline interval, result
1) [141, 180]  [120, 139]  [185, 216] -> 1.5 yr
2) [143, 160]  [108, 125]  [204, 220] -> 1.8 yr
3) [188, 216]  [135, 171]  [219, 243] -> -3.1 yr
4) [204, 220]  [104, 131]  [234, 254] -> 0.6 yr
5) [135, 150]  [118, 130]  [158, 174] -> 0.7 yr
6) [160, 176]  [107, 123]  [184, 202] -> 0.9 yr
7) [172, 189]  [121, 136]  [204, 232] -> -2.6 yr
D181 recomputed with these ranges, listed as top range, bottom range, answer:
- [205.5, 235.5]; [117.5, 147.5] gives 1.14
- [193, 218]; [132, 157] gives 1.25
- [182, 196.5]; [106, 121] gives 1.16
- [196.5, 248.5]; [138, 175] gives 1.19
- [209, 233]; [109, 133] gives 1.09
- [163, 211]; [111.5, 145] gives 1.18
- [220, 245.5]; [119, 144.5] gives 1.18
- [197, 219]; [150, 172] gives 1.20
